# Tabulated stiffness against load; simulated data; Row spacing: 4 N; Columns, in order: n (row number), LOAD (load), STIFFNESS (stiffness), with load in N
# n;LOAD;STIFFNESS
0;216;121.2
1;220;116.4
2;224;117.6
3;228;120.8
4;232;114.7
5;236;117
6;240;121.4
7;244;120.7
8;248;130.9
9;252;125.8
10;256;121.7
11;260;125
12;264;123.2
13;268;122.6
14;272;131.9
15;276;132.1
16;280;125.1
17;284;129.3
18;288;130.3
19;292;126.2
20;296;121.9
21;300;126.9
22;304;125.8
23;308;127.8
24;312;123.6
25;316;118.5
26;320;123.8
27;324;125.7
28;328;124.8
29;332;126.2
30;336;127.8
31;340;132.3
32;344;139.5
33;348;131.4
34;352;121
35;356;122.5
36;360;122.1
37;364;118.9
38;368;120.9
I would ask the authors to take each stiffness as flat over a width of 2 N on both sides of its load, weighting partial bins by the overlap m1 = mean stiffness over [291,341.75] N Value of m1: 125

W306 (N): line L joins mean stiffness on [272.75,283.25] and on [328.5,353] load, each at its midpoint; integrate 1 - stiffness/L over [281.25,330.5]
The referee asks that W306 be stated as 1.5 N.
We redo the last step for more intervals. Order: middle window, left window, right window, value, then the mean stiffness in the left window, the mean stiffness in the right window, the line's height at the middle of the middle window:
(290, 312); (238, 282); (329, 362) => 0.2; 125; 128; 127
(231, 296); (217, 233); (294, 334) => -2.3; 118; 124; 121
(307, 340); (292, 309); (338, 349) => 1.3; 126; 135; 130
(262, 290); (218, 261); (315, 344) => -1.0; 121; 127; 123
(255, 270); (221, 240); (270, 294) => 0.2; 118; 129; 125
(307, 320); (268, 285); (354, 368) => 0.2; 129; 121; 125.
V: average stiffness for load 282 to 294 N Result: 129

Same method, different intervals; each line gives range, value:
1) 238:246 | 121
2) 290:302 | 125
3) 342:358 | 129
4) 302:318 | 124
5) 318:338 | 126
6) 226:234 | 118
